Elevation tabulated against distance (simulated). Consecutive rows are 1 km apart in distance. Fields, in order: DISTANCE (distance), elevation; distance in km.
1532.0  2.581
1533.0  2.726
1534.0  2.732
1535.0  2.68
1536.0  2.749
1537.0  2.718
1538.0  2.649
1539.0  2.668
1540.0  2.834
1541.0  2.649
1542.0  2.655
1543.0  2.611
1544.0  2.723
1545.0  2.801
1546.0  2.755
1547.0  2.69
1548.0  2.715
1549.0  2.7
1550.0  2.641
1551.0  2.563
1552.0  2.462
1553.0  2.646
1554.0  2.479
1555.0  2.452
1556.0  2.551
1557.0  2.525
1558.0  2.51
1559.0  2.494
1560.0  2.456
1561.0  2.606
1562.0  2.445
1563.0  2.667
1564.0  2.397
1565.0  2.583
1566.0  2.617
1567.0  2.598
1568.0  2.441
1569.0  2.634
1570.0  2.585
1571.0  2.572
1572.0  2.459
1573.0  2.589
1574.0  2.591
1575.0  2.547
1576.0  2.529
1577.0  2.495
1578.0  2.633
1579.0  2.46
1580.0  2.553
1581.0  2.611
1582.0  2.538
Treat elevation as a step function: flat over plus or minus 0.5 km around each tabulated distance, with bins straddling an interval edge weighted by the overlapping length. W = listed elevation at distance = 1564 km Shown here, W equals 2.397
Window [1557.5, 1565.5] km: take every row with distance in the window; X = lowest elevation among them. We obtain 2.397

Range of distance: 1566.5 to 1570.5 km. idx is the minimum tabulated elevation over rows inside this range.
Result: 2.441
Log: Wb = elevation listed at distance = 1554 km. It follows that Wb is 2.479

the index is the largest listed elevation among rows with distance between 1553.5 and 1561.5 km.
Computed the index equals 2.606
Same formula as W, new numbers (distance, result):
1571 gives 2.572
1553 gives 2.646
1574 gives 2.591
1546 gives 2.755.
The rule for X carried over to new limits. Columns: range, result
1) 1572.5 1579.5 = 2.46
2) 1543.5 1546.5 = 2.723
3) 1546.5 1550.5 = 2.641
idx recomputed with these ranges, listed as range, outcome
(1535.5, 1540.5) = 2.649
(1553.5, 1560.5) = 2.452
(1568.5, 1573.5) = 2.459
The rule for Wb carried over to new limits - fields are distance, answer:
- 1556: 2.551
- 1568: 2.441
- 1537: 2.718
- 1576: 2.529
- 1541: 2.649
